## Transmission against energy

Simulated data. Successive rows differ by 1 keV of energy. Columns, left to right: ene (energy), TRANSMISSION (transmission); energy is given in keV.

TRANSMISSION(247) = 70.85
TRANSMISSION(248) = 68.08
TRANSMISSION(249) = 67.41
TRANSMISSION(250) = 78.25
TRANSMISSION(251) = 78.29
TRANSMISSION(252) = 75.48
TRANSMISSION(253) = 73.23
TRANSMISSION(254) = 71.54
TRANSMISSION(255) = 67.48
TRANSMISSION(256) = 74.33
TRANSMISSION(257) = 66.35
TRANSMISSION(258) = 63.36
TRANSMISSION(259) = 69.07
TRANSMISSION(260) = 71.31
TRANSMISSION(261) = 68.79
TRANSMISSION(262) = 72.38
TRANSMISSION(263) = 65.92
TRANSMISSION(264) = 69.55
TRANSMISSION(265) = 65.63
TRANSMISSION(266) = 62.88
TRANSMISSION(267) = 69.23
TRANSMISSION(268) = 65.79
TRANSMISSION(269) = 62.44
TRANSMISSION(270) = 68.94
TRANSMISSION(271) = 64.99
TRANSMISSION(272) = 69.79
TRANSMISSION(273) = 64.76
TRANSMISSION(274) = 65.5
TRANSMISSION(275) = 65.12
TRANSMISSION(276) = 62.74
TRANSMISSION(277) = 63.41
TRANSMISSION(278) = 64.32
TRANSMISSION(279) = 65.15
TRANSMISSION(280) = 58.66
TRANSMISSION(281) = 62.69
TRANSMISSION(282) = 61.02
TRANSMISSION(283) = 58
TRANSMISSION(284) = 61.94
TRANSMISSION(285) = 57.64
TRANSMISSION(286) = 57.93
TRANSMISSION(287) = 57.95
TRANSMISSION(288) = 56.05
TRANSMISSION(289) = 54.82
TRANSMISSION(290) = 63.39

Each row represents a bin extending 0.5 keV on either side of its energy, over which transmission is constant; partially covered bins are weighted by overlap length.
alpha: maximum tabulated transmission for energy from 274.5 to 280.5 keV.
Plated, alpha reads 65.15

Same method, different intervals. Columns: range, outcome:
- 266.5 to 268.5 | 69.23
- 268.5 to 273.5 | 69.79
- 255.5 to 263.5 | 74.33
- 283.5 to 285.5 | 61.94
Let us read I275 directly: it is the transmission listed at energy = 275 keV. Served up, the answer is 65.12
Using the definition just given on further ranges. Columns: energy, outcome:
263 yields 65.92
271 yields 64.99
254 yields 71.54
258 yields 63.36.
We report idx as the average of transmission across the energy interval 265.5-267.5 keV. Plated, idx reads 66.1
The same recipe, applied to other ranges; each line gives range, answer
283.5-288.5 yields 58.3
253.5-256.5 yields 71.1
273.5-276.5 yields 64.5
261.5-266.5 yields 67.3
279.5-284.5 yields 60.5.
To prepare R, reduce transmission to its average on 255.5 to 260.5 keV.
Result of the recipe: 68.9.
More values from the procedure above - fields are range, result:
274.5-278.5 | 63.9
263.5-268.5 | 66.6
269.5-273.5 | 67.1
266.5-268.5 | 67.5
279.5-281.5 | 60.7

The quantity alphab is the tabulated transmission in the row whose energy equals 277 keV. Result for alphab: 63.41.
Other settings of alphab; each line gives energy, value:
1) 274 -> 65.5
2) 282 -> 61.02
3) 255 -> 67.48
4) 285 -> 57.64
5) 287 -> 57.95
